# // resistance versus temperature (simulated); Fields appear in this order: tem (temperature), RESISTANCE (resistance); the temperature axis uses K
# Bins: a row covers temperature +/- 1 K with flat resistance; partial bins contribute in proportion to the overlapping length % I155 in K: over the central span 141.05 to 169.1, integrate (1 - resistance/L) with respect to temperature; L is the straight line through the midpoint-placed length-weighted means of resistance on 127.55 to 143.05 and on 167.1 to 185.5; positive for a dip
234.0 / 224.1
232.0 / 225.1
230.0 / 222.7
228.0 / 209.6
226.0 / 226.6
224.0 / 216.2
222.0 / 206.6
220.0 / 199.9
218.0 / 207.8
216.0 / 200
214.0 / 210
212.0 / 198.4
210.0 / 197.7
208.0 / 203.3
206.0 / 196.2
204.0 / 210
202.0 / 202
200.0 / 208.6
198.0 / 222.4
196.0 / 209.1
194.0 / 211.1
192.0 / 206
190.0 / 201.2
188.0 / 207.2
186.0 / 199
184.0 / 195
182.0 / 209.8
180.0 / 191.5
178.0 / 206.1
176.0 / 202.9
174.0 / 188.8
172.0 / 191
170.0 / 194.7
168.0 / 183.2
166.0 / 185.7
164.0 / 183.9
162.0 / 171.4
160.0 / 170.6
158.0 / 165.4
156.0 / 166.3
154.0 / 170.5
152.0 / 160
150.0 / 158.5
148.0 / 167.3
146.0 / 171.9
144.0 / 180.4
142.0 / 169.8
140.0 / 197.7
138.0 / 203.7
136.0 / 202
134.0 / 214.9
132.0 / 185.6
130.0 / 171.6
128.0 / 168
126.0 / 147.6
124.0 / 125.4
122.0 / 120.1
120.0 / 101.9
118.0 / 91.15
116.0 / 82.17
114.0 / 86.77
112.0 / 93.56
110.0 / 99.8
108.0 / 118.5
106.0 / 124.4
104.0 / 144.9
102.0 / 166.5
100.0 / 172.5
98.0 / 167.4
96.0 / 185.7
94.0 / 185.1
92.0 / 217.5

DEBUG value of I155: 3.06 K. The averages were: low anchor 190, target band 172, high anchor 196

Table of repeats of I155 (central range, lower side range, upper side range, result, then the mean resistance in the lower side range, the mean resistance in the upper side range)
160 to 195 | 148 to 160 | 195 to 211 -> -2.0 K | 165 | 206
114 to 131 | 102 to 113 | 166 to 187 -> 1.8 K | 121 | 196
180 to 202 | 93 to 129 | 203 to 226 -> -2.0 K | 132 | 205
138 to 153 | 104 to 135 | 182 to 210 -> -1.9 K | 129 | 205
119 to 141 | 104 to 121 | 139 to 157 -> -4.7 K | 102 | 171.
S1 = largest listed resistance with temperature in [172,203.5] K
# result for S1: 222.4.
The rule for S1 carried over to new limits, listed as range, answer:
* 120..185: 214.9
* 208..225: 216.2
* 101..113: 166.5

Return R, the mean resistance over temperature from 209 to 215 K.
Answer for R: 202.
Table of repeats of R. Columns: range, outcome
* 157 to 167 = 175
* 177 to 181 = 199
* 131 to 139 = 202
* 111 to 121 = 91.1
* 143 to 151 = 170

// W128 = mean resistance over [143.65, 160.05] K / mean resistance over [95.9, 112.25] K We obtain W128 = 1.2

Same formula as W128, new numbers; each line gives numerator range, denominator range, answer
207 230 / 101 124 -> 1.85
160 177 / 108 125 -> 1.85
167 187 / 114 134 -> 1.46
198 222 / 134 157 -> 1.14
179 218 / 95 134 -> 1.50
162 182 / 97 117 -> 1.53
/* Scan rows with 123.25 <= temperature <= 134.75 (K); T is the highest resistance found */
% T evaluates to 214.9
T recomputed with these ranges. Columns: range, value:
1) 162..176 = 202.9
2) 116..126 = 147.6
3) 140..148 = 197.7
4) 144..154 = 180.4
